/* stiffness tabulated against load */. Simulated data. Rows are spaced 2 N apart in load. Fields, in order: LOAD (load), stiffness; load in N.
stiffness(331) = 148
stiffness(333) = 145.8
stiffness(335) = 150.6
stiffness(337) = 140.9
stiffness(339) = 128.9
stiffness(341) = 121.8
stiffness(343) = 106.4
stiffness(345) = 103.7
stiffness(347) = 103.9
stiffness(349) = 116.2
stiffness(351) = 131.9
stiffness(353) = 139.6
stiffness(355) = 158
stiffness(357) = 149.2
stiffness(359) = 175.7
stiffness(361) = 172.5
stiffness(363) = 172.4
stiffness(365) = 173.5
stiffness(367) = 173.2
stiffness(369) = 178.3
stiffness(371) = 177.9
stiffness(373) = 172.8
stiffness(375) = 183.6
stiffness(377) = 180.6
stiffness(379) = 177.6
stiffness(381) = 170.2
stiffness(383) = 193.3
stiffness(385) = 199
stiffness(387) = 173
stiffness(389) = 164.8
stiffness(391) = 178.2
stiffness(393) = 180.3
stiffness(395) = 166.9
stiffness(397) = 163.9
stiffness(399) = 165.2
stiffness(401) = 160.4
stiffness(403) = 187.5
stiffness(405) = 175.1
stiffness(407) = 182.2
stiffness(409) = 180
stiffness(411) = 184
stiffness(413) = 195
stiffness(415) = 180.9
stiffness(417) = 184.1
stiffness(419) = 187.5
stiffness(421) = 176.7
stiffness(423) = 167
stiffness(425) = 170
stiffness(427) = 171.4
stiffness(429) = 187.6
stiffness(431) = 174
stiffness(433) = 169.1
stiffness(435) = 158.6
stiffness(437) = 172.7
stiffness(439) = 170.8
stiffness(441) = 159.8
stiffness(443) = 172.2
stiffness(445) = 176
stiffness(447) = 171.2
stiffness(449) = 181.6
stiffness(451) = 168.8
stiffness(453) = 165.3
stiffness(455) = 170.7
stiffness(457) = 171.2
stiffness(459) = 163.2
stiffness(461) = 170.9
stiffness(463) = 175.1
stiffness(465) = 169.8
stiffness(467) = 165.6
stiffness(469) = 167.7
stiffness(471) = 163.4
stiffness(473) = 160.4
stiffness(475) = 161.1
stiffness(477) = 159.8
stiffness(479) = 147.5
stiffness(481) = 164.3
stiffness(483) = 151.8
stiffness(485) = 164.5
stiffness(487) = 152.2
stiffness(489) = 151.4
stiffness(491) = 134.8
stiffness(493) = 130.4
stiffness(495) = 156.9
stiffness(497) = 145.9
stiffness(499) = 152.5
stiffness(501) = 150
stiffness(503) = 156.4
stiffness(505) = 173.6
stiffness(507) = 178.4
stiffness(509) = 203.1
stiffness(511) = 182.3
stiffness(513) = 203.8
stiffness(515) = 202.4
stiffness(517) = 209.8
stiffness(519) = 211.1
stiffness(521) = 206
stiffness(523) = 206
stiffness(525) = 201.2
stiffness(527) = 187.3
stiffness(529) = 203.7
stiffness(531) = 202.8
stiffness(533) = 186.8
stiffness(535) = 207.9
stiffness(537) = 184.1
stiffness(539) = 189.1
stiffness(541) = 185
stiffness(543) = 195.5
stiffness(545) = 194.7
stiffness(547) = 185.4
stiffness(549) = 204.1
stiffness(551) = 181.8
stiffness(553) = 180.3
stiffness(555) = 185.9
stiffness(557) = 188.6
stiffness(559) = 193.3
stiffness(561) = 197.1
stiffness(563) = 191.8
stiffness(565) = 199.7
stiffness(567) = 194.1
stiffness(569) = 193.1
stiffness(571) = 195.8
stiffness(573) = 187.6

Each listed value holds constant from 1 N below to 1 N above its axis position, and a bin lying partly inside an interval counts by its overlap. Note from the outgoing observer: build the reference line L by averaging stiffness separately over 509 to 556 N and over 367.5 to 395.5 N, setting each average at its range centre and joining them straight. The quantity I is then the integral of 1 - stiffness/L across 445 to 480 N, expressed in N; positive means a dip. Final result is 3.86 N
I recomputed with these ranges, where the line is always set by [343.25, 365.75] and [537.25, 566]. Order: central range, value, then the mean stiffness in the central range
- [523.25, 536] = -0.92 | 199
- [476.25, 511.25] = 3.72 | 158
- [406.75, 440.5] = -3.55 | 177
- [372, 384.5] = -2.61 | 180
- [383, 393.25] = -1.95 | 180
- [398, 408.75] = -1.33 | 174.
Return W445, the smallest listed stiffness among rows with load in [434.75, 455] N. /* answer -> 158.6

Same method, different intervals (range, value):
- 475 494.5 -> 130.4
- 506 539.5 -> 178.4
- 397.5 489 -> 147.5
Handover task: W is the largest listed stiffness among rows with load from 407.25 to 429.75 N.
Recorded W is 195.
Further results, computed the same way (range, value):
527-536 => 207.9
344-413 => 199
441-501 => 181.6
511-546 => 211.1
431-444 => 174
